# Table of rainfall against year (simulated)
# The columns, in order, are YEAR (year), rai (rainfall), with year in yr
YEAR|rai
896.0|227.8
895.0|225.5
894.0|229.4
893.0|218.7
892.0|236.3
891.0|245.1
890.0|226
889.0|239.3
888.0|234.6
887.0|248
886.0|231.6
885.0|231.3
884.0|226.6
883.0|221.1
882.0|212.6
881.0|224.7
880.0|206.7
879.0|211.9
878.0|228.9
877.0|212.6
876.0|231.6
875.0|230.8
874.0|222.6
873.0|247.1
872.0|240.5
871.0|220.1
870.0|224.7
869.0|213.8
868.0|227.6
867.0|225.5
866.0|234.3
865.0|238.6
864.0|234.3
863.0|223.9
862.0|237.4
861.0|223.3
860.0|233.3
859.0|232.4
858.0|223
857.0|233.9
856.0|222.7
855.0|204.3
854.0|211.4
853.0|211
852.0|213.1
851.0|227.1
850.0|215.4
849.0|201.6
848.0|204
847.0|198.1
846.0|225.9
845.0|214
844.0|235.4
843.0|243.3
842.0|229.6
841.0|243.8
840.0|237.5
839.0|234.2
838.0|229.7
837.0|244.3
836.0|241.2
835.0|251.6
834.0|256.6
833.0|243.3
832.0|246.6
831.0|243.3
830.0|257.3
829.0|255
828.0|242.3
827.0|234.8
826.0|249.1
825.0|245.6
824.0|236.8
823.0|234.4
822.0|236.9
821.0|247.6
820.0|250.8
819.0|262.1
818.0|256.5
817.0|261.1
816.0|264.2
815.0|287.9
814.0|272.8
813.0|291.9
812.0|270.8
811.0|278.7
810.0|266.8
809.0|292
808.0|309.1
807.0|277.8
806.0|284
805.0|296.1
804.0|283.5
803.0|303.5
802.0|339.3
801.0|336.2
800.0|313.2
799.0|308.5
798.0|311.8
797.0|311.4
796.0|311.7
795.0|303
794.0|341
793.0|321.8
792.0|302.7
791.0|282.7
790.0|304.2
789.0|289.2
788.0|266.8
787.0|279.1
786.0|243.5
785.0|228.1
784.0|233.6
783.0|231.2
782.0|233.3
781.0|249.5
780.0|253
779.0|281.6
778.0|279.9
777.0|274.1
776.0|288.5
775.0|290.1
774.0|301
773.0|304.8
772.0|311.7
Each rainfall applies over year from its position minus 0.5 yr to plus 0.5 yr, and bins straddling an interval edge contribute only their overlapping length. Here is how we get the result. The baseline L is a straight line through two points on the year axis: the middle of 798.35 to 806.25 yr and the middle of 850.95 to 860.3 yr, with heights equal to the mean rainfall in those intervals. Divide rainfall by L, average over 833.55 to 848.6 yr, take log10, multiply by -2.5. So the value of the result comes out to 0.06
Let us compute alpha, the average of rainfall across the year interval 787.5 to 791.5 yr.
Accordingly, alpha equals 286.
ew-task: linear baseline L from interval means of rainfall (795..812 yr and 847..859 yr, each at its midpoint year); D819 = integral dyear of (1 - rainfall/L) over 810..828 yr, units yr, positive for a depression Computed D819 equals 1.1 yr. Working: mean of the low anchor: 301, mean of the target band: 258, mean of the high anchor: 215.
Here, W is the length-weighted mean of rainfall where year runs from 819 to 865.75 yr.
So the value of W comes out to 233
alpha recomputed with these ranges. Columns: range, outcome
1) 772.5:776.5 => 296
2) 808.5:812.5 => 277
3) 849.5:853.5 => 217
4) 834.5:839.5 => 240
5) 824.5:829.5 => 245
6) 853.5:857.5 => 218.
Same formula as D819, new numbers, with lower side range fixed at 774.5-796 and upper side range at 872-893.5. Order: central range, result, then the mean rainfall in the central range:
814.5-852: 1.9 yr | 240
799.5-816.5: -1.8 yr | 292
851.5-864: 0.9 yr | 223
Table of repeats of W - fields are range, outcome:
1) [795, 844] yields 267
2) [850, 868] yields 225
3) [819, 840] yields 244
